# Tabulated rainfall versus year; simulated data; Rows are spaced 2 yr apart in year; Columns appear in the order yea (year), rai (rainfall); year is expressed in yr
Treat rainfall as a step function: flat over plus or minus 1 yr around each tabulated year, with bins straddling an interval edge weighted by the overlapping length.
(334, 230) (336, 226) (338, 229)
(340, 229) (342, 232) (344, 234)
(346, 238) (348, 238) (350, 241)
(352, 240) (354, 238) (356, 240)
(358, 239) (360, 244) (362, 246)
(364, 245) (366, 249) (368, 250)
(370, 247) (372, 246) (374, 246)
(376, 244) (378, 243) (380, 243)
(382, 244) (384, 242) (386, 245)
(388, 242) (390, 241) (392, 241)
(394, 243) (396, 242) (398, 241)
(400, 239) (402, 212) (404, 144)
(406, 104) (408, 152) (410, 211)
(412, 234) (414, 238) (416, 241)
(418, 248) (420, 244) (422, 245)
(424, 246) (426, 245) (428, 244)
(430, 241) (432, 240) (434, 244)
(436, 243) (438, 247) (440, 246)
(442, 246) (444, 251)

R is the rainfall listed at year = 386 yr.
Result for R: 245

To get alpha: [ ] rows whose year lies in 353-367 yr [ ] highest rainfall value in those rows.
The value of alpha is 249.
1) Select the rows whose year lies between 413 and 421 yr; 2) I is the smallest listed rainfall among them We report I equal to 238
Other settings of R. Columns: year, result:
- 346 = 238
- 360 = 244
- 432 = 240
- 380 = 243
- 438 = 247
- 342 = 232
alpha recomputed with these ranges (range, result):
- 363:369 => 250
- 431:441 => 247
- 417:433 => 248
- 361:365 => 246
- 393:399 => 243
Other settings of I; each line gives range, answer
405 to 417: 104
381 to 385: 242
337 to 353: 229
